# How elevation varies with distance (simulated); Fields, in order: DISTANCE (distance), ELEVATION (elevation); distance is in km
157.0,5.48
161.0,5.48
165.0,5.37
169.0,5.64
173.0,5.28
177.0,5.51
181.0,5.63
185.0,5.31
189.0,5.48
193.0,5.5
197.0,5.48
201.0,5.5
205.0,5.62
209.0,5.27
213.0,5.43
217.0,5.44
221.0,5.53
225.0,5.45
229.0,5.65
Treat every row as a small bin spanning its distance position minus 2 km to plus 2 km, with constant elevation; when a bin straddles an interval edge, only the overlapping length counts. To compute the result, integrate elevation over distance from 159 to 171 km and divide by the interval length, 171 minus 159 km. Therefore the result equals 5.5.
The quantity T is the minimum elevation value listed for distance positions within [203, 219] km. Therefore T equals 5.27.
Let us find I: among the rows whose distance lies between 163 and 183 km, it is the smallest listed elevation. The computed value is 5.28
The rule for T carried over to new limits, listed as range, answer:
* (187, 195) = 5.48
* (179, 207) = 5.31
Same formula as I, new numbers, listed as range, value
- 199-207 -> 5.5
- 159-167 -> 5.37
